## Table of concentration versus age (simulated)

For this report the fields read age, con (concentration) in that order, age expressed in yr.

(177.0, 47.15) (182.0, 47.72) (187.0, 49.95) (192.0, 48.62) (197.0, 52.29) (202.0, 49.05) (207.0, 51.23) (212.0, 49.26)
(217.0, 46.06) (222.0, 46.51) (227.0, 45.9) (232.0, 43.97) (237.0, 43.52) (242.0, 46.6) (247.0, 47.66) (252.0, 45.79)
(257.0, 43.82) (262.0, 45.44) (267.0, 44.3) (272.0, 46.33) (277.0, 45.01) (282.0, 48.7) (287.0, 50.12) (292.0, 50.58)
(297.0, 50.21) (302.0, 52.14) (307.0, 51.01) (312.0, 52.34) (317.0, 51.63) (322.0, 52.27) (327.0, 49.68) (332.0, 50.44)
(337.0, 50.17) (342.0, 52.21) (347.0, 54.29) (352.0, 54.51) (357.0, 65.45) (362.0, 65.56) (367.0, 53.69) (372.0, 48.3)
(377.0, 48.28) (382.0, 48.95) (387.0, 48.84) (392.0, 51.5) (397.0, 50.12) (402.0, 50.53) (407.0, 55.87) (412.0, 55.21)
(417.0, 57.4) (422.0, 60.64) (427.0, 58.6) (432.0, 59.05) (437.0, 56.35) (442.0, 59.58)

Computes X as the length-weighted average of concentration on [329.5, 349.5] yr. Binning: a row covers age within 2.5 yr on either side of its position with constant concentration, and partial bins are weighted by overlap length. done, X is 51.8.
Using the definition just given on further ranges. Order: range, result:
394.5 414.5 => 52.9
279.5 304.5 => 50.4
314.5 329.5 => 51.2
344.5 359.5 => 58.1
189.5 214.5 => 50.1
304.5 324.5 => 51.8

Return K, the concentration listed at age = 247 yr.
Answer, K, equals 47.66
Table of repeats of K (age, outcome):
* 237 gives 43.52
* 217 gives 46.06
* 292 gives 50.58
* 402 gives 50.53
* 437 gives 56.35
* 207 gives 51.23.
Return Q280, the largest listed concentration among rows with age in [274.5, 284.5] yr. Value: 48.7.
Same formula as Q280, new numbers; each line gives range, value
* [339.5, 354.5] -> 54.51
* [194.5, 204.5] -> 52.29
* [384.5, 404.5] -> 51.5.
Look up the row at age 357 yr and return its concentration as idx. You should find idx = 65.45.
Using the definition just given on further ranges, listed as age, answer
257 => 43.82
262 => 45.44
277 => 45.01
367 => 53.69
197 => 52.29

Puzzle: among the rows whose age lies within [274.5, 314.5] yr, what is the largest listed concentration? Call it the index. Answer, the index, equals 52.34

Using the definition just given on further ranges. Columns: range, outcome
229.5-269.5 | 47.66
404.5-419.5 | 57.4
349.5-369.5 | 65.56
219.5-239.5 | 46.51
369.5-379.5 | 48.3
